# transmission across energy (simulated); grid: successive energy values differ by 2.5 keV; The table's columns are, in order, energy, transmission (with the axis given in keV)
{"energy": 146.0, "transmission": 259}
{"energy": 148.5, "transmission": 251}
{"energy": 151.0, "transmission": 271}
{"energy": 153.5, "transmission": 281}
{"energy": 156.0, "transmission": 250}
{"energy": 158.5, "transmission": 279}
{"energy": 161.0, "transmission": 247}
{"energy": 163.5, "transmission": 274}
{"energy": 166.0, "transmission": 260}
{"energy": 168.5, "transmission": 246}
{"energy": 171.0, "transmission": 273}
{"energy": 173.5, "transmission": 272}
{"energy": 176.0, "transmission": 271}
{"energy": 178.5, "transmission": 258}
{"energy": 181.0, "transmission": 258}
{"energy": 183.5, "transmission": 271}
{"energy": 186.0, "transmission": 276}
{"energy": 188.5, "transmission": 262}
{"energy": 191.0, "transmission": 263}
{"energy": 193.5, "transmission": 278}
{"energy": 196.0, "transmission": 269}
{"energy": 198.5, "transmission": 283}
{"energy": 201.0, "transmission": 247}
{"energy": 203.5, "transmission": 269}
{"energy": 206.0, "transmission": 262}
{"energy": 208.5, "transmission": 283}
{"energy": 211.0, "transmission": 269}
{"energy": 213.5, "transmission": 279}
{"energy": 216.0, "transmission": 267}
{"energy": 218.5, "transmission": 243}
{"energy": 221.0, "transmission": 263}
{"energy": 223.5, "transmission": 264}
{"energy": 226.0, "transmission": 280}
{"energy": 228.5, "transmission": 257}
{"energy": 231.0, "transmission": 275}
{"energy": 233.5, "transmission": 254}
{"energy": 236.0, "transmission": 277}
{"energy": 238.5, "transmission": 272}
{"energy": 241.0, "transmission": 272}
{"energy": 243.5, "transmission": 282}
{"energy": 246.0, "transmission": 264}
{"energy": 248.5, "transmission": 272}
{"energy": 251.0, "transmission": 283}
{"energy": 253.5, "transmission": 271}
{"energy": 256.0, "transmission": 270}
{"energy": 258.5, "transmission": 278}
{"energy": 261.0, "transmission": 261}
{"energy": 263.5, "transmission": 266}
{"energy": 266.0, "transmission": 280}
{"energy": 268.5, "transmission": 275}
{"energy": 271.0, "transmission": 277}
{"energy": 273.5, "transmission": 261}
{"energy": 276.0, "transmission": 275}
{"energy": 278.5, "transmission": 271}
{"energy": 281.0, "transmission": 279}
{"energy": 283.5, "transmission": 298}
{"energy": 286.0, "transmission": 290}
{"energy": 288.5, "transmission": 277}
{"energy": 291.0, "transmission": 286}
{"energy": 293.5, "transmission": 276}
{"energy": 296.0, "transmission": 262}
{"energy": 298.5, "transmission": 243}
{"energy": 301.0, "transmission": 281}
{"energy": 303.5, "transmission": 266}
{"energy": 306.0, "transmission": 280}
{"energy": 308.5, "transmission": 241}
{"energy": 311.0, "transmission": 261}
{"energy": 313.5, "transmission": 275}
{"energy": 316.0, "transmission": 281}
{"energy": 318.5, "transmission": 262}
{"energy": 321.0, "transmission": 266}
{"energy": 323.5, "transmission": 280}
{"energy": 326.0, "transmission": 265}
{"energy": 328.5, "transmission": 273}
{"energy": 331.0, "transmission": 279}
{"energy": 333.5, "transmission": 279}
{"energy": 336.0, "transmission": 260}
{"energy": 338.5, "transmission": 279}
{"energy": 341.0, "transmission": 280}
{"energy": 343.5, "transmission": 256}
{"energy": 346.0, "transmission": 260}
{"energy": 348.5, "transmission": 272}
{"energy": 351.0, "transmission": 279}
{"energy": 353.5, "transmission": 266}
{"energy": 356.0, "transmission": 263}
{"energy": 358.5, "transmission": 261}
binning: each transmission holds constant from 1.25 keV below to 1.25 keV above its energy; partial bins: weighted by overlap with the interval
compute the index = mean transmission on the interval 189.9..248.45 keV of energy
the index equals 268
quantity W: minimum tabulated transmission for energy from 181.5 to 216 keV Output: 247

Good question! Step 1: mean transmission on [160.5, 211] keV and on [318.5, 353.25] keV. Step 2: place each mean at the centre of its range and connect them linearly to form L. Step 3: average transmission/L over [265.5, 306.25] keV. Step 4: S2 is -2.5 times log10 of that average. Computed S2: -0.02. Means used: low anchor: 266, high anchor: 271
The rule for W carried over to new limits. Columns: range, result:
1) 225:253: 254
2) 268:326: 241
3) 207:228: 243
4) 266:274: 261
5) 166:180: 246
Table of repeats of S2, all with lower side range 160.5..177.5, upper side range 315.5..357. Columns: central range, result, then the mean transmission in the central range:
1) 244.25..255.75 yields -0.02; 273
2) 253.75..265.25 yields -0.01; 269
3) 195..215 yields -0.02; 270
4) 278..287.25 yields -0.07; 286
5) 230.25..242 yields -0.01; 270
